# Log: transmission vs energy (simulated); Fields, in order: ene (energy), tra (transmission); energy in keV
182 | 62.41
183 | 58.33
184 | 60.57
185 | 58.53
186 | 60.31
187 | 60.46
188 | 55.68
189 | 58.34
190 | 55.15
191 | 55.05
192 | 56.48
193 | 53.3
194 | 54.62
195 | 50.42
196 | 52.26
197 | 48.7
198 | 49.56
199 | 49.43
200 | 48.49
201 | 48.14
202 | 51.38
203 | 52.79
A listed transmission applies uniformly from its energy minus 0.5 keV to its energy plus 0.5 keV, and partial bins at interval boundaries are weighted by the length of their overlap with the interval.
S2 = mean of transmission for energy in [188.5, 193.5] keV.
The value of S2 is 55.7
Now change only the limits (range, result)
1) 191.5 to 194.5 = 54.8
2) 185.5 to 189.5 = 58.7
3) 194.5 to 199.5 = 50.1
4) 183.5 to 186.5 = 59.8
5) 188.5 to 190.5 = 56.7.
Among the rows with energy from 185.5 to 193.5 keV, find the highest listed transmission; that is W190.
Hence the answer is 60.46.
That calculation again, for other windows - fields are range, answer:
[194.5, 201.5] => 52.26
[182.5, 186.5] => 60.57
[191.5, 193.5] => 56.48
